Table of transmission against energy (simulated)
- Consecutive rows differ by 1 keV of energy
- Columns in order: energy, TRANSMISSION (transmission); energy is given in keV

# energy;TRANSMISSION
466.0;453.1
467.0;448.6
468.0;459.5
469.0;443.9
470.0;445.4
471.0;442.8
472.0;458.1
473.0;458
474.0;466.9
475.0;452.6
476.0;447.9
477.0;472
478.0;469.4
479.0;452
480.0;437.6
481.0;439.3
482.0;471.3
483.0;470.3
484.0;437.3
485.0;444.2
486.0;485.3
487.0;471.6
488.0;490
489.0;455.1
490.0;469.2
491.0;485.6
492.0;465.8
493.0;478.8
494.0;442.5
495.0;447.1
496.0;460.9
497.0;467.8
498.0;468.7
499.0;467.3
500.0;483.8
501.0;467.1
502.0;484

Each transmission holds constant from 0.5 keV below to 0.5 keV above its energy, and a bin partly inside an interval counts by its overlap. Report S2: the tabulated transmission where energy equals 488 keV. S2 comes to 490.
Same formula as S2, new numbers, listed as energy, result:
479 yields 452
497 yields 467.8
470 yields 445.4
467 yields 448.6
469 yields 443.9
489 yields 455.1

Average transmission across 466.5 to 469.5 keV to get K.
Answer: 451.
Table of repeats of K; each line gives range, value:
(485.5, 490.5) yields 474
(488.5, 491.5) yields 470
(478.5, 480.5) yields 445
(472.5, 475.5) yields 459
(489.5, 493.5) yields 475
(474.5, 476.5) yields 450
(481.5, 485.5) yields 456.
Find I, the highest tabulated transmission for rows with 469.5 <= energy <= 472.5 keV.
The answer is 458.1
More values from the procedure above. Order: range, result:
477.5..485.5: 471.3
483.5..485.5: 444.2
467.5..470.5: 459.5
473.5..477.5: 472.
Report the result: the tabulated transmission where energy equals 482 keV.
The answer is 471.3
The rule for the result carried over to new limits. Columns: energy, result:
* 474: 466.9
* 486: 485.3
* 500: 483.8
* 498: 468.7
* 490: 469.2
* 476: 447.9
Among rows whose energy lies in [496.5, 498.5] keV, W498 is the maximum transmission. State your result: 468.7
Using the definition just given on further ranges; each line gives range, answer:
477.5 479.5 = 469.4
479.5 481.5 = 439.3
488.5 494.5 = 485.6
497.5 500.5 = 483.8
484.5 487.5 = 485.3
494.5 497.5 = 467.8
